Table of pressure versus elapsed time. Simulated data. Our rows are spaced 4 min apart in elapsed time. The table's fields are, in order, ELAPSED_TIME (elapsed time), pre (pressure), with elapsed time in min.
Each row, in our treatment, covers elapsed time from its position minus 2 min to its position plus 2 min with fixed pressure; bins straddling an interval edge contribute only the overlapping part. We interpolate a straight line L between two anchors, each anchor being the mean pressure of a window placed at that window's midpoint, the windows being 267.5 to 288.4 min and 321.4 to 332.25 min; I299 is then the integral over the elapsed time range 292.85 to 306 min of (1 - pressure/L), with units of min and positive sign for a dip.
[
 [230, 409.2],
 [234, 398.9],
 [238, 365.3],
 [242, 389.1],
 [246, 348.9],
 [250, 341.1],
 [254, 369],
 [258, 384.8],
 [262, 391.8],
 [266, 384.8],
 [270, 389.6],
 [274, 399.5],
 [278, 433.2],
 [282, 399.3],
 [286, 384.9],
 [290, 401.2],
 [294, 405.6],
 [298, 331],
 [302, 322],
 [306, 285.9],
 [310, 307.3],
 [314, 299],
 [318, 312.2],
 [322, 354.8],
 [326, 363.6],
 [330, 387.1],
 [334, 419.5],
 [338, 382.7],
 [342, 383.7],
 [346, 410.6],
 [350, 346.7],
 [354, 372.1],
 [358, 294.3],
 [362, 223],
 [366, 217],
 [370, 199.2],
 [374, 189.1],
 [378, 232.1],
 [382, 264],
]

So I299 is 1.7 min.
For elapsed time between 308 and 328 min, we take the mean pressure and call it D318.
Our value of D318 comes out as 327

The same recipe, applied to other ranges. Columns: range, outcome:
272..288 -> 404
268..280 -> 407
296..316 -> 309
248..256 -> 355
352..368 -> 277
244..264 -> 367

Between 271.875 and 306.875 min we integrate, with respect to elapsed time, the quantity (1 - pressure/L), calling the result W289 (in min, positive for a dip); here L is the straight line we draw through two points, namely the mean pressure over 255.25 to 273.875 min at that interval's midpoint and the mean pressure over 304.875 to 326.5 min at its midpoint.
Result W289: -2.09 min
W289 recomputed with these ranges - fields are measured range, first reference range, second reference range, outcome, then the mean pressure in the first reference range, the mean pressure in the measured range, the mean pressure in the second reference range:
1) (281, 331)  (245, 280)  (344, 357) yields 3.77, 383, 349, 370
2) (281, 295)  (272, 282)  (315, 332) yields 0.04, 413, 397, 351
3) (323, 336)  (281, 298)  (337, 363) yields -0.91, 390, 387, 348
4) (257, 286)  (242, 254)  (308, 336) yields -3.53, 356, 397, 349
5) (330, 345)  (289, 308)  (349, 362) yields -3.08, 346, 395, 319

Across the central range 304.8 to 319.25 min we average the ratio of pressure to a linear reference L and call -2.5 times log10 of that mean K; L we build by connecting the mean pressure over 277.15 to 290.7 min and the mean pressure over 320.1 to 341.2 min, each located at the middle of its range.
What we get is 0.280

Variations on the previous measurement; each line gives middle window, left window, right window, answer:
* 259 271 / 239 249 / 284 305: -0.07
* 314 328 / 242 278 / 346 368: -0.02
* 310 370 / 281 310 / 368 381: -0.22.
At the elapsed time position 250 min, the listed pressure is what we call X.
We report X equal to 341.1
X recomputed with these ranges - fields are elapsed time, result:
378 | 232.1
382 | 264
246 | 348.9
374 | 189.1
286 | 384.9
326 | 363.6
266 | 384.8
